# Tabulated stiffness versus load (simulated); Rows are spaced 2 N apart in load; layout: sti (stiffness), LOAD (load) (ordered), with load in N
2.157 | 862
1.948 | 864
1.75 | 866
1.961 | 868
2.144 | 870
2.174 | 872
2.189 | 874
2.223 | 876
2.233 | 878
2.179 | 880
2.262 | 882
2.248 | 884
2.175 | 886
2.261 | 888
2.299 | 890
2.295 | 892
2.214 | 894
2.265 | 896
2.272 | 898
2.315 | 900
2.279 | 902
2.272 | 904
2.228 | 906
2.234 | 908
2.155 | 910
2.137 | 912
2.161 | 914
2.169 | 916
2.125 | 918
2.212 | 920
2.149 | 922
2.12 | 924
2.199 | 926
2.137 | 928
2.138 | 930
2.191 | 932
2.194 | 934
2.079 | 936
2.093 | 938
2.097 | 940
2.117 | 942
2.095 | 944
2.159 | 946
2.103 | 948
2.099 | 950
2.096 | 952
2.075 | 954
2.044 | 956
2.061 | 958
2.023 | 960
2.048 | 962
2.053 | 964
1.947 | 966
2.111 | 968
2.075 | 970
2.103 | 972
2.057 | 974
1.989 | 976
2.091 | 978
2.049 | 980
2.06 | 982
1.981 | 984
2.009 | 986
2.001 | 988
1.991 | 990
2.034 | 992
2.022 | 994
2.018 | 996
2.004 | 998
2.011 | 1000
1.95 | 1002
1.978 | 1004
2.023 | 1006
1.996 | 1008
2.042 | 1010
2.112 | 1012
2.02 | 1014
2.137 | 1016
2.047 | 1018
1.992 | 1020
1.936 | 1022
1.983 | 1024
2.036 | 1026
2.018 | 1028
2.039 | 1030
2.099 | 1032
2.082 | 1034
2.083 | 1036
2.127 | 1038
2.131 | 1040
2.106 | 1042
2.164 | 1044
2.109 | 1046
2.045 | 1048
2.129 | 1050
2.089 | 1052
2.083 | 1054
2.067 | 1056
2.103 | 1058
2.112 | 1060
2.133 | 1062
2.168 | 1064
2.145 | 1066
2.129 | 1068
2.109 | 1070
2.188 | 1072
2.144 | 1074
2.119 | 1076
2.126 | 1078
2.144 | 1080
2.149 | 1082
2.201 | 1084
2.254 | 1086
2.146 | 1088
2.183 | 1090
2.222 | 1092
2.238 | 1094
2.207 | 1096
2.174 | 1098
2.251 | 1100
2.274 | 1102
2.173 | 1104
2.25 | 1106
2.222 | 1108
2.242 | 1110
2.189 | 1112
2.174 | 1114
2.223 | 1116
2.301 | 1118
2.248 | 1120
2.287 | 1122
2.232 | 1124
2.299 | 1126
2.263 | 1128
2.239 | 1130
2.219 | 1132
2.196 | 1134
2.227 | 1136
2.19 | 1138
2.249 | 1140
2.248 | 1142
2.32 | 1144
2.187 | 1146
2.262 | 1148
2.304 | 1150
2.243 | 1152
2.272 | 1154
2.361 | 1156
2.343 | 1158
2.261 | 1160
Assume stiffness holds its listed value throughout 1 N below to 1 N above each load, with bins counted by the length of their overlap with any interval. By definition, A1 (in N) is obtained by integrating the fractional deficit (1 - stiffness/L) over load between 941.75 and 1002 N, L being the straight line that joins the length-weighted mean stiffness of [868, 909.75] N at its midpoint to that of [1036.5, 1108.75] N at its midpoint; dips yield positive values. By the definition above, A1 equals 4.1 N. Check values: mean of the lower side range 2.23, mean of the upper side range 2.16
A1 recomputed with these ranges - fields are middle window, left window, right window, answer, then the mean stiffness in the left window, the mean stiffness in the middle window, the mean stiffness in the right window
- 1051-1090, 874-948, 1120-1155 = 1.6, 2.19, 2.14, 2.25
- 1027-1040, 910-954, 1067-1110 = 0.5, 2.14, 2.08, 2.19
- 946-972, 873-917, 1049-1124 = 1.7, 2.23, 2.07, 2.18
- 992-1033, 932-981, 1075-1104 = 2.0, 2.08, 2.02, 2.19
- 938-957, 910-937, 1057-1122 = 0.5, 2.15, 2.1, 2.19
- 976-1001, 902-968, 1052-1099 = 1.4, 2.13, 2.02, 2.15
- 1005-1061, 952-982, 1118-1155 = 1.6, 2.05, 2.07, 2.25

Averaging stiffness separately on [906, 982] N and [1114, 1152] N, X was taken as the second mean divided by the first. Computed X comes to 1.07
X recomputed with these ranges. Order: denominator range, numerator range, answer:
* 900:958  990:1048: 0.95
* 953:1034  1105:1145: 1.10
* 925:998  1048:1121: 1.05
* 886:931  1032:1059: 0.95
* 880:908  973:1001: 0.90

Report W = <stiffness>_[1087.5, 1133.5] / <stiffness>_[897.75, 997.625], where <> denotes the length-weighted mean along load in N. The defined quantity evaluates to 1.06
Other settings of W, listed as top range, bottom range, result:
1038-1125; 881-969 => 1.01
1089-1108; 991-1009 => 1.11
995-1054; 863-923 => 0.94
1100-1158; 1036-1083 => 1.06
